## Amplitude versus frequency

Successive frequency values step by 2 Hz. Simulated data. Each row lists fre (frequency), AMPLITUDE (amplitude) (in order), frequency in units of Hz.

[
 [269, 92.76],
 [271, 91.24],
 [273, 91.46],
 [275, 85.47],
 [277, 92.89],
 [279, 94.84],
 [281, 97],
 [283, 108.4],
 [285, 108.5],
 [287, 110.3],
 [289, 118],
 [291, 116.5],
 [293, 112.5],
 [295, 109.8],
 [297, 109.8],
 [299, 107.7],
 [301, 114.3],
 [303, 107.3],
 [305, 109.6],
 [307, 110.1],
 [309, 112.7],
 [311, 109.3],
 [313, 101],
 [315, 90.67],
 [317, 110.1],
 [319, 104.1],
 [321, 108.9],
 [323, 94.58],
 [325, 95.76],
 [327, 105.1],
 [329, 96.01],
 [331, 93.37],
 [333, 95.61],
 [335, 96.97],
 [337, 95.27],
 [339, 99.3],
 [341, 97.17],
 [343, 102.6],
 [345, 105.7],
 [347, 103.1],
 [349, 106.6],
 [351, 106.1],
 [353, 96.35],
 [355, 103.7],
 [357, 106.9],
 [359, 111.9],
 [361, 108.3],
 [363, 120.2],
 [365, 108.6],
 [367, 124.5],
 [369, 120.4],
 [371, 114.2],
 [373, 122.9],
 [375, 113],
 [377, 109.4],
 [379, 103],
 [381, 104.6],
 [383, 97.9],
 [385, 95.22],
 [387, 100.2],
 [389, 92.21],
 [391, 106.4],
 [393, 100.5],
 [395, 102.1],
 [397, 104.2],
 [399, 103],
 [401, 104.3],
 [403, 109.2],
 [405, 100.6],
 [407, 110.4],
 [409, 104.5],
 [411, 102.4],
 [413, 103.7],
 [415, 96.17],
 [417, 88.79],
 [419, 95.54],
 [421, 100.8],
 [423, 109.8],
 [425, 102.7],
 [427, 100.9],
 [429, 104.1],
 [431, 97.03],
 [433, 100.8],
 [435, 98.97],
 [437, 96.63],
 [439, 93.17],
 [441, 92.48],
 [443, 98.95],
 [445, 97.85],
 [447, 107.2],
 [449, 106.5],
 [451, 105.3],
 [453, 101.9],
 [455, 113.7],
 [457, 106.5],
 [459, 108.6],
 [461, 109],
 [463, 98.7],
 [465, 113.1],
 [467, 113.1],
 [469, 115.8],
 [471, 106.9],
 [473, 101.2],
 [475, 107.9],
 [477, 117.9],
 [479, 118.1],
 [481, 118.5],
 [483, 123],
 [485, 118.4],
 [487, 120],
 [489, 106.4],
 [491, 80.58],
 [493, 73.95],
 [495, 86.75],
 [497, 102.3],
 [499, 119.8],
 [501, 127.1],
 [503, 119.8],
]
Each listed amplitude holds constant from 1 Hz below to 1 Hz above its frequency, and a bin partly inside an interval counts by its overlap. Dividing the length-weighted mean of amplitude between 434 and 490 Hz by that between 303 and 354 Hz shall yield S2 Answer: 1.1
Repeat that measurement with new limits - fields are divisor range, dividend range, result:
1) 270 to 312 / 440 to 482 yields 1.02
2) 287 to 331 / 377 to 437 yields 0.95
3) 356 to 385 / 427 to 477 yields 0.94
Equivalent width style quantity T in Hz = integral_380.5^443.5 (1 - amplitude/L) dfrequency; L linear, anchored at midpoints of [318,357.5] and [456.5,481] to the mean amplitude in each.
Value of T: 3.23 Hz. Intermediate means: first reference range 101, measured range 101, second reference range 110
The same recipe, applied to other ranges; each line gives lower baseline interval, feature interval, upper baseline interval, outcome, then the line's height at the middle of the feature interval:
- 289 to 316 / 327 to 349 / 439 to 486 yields 1.9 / 109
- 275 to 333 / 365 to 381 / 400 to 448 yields -1.8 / 102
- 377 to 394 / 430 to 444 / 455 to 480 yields 1.3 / 106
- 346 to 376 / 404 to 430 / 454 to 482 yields 2.2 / 111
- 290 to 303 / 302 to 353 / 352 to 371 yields 4.2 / 111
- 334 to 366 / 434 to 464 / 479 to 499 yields 0.7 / 105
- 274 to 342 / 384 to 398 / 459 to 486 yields 1.0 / 108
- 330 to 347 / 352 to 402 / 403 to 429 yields -3.4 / 100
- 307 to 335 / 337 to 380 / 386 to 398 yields -3.1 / 101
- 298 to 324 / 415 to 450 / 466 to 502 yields 2.8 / 108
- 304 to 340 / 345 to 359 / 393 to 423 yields -0.4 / 102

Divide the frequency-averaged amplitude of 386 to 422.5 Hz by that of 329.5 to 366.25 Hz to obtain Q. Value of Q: 0.98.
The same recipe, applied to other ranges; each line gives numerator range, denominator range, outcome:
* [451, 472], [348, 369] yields 0.99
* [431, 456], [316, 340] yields 1.01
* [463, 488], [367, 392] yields 1.06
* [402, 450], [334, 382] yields 0.94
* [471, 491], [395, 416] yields 1.08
